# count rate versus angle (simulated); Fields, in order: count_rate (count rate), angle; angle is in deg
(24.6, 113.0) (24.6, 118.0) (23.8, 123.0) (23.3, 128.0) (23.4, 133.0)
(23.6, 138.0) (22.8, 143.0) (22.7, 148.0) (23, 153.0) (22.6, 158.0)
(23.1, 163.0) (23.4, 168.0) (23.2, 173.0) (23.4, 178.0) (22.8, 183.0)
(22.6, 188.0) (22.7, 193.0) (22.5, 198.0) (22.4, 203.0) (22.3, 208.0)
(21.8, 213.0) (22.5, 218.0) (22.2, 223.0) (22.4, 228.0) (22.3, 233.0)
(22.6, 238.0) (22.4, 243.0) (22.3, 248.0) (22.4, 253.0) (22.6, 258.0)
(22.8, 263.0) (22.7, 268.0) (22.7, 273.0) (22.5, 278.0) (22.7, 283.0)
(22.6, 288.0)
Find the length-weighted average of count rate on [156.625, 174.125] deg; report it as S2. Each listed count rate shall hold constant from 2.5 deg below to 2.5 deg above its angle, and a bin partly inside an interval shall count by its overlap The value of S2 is 23.1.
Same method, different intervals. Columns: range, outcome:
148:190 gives 23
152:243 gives 22.6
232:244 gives 22.5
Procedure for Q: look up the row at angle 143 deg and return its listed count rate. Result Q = 22.8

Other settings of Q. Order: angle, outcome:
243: 22.4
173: 23.2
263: 22.8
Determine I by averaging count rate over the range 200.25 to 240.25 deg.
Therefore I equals 22.3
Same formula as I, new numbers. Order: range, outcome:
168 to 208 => 22.8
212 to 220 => 22.2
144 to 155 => 22.8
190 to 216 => 22.3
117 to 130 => 23.8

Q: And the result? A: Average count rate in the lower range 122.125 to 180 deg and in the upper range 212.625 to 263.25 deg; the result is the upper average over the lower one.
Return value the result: 0.97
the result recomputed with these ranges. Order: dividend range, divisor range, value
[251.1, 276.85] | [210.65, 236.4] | 1.02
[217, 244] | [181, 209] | 0.99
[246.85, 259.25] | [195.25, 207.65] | 1.00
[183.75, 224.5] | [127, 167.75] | 0.97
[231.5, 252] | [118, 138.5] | 0.95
